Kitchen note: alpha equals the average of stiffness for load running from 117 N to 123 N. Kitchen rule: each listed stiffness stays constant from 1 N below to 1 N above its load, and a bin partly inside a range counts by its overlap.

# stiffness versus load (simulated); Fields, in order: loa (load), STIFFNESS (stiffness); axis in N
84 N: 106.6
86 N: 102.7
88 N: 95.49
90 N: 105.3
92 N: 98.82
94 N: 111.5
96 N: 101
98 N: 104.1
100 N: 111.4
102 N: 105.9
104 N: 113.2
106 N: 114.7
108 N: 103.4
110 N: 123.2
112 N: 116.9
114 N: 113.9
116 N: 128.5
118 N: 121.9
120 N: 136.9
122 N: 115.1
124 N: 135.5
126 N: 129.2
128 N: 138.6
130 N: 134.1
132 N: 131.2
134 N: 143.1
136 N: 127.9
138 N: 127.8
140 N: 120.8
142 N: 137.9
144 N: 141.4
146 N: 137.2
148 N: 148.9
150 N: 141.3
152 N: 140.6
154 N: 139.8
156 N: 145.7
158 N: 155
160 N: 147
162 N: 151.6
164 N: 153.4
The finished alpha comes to 125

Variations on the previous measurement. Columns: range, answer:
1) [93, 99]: 106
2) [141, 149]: 141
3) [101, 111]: 112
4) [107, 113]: 114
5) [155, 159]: 150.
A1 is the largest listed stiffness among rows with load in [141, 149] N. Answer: 148.9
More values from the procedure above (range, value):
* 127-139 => 143.1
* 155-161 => 155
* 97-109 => 114.7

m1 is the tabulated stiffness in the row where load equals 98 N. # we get 104.1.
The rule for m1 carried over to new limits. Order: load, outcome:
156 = 145.7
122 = 115.1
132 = 131.2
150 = 141.3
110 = 123.2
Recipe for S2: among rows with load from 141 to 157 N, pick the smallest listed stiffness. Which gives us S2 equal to 137.2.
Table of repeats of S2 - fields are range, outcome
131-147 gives 120.8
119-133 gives 115.1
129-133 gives 131.2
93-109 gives 101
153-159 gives 139.8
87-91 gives 95.49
